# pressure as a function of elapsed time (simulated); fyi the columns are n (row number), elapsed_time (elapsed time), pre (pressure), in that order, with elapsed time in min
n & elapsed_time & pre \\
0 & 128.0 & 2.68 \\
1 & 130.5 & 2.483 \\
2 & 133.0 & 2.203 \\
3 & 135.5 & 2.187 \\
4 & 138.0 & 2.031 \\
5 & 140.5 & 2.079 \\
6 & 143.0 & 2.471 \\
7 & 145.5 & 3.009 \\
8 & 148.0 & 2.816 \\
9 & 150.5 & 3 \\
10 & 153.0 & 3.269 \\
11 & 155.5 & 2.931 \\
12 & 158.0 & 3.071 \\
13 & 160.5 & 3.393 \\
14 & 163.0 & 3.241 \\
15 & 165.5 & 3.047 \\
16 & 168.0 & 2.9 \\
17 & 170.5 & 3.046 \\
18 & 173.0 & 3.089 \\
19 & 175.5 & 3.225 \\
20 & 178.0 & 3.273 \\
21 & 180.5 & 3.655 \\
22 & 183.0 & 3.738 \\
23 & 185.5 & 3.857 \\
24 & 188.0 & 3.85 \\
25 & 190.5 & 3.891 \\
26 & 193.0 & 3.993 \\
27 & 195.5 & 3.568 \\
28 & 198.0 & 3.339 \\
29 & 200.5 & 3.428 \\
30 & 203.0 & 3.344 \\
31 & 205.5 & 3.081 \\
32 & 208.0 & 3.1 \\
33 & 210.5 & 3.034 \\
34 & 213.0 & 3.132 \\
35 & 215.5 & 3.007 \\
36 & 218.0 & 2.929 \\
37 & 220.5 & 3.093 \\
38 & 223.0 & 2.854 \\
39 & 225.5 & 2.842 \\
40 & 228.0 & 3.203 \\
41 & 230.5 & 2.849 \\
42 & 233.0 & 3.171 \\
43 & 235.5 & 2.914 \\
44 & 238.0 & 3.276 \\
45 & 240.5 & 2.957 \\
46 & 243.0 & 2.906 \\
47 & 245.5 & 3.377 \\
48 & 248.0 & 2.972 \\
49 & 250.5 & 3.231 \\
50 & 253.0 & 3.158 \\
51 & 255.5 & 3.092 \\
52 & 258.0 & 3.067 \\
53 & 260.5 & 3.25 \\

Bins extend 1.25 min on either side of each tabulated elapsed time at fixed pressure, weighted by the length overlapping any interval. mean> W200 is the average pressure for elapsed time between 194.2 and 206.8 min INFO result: 3.35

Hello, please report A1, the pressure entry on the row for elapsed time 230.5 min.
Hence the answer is 2.849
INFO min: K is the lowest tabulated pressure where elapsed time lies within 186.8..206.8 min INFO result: 3.081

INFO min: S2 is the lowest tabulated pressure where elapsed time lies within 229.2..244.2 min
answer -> 2.849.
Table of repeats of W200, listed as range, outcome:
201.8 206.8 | 3.21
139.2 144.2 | 2.27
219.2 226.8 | 2.93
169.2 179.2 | 3.16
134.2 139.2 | 2.11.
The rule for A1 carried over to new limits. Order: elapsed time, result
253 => 3.158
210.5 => 3.034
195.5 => 3.568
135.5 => 2.187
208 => 3.1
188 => 3.85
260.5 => 3.25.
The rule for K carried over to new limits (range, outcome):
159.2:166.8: 3.047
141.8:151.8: 2.471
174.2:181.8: 3.225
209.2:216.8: 3.007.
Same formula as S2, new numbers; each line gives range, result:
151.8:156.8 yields 2.931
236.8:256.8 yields 2.906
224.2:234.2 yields 2.842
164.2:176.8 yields 2.9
